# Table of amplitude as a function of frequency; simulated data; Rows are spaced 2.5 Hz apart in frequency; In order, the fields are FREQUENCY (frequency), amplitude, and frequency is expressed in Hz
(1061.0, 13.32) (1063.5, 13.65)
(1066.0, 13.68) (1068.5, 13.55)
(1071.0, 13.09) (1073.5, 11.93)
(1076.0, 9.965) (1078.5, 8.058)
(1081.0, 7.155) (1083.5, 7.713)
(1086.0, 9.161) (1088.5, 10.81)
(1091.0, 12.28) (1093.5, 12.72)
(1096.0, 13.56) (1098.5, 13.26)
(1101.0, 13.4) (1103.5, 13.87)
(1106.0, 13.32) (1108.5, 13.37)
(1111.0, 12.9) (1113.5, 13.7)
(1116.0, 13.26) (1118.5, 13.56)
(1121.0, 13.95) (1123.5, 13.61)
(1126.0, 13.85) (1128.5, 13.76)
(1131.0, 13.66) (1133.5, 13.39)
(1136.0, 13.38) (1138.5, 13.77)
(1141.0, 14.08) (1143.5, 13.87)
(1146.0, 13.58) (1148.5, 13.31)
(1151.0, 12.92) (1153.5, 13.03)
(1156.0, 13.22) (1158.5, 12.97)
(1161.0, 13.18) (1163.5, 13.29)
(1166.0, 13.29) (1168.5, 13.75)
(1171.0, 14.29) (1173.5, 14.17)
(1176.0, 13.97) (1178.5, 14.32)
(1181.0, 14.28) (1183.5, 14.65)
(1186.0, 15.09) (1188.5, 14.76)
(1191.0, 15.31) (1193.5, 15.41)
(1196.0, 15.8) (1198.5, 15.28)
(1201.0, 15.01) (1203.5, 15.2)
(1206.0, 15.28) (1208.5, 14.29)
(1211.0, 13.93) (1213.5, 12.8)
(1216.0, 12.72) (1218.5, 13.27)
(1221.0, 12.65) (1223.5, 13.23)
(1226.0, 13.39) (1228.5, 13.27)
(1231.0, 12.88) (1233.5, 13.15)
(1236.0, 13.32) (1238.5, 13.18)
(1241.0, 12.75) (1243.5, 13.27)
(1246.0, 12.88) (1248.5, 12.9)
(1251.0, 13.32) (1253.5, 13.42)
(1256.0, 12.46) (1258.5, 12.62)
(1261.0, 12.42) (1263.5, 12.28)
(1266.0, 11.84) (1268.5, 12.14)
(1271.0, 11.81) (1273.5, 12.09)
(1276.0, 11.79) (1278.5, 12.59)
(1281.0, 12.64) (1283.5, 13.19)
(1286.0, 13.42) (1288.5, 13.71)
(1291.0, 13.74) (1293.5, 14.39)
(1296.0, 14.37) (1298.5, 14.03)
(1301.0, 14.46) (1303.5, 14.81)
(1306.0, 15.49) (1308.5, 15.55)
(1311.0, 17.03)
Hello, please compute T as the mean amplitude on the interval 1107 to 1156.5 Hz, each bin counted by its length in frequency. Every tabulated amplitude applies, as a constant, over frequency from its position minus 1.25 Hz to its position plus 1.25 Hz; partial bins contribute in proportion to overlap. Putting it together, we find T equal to 13.5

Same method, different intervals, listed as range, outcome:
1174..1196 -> 14.8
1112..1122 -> 13.6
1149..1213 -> 14.2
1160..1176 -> 13.7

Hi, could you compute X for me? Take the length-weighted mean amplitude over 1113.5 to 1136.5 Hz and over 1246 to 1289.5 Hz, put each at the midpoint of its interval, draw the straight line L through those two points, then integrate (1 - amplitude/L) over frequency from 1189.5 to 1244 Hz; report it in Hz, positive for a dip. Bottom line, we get -3.81 Hz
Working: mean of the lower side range 13.6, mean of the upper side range 12.6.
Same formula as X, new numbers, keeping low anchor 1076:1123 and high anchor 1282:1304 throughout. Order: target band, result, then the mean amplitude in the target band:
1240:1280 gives 3.2 Hz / 12.5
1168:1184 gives -1.8 Hz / 14.2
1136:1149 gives -1.4 Hz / 13.7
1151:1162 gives -0.5 Hz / 13.1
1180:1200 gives -3.4 Hz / 15.1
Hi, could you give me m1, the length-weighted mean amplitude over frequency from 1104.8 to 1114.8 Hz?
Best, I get 13.3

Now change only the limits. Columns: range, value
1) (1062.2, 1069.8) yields 13.6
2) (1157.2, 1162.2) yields 13.1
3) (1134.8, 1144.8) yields 13.8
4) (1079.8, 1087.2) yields 8.01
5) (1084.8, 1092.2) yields 10.8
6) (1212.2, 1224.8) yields 12.9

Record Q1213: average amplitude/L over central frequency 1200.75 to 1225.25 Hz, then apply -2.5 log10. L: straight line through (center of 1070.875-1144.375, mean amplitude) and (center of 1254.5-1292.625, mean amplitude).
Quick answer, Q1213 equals -0.10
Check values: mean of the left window 12.5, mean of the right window 12.6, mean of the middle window 13.8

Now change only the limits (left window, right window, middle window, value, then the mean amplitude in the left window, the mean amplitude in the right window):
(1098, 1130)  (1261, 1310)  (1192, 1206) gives -0.14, 13.5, 13.4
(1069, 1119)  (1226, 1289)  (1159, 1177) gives -0.12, 11.9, 12.8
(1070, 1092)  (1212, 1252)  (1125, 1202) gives -0.20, 9.96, 13.1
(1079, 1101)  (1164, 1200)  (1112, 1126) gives -0.13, 10.9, 14.6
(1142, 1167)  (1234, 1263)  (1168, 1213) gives -0.12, 13.3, 12.9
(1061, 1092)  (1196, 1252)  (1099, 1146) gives -0.15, 11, 13.6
